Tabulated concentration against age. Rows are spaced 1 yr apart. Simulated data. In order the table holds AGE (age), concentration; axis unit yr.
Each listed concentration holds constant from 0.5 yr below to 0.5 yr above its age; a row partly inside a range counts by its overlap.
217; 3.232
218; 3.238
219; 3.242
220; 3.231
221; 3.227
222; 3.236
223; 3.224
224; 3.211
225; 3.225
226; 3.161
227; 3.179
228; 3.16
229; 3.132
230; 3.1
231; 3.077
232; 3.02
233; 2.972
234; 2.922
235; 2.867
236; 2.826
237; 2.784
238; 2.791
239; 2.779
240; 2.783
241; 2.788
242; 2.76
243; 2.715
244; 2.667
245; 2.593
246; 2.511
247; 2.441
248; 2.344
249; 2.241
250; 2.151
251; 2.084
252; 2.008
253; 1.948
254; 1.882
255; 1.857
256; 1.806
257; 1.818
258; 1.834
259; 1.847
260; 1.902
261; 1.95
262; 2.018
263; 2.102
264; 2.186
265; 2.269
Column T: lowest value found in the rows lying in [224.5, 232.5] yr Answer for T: 3.02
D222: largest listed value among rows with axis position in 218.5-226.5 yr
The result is 3.242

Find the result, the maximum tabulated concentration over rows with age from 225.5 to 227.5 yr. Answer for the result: 3.179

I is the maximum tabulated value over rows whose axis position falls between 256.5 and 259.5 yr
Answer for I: 1.847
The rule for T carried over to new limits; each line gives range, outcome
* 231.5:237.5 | 2.784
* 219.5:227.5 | 3.161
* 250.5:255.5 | 1.857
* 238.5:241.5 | 2.779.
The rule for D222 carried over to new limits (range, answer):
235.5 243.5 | 2.826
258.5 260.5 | 1.902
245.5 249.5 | 2.511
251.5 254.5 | 2.008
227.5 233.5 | 3.16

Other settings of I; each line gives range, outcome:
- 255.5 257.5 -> 1.818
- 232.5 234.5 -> 2.972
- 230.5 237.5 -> 3.077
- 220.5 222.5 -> 3.236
